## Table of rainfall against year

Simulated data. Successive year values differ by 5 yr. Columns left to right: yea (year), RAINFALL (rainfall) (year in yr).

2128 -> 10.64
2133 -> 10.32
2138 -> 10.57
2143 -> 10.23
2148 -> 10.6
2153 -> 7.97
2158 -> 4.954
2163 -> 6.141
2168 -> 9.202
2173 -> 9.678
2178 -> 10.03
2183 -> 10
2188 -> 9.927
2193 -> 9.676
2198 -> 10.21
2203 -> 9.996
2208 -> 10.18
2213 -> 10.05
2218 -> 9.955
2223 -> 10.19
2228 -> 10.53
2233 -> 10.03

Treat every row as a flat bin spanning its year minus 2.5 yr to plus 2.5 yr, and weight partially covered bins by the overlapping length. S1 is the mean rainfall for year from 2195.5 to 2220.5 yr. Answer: 10.1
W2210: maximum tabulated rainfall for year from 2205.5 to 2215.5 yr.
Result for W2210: 10.18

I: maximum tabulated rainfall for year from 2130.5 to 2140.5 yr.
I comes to 10.57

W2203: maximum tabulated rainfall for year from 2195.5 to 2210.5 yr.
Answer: 10.21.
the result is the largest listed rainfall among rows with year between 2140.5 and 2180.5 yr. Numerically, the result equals 10.6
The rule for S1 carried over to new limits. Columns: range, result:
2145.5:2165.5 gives 7.42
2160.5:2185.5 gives 9.01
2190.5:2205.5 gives 9.96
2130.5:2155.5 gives 9.94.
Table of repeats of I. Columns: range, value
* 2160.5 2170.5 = 9.202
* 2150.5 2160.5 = 7.97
